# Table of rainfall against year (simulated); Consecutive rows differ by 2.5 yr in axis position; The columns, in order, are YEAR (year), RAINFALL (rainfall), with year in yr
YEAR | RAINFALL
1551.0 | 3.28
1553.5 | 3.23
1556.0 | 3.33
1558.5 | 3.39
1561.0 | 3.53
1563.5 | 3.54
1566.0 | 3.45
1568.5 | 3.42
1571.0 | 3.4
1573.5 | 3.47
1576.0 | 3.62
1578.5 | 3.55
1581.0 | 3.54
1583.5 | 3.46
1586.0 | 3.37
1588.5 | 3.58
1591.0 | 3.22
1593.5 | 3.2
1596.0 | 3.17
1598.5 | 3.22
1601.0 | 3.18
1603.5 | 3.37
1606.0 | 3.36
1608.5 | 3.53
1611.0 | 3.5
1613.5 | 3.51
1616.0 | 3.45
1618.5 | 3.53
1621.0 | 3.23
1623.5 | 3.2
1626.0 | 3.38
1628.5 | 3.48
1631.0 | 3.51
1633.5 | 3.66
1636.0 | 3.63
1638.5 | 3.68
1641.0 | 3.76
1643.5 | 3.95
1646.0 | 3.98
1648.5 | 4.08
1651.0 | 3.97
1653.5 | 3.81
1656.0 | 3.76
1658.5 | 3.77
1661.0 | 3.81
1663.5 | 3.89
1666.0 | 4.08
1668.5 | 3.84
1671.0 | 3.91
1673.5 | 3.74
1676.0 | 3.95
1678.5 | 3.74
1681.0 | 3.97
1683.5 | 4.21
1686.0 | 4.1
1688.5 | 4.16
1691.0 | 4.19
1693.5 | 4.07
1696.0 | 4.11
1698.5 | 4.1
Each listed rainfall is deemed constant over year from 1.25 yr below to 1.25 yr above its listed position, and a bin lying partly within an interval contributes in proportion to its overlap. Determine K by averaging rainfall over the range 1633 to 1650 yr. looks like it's 3.83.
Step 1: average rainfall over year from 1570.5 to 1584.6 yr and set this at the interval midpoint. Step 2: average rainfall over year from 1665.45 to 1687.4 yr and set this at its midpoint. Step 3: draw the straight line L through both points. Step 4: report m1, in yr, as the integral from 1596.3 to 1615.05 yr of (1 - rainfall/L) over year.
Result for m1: 1.4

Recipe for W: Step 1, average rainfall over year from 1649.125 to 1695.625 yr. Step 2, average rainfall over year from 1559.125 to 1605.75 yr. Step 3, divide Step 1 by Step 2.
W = 1.16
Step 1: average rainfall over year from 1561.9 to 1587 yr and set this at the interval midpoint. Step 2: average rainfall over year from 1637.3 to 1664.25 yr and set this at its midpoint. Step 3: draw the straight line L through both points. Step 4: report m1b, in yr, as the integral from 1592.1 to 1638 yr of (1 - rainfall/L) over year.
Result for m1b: 3.6 yr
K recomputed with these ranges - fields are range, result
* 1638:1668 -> 3.88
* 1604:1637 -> 3.46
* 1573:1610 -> 3.39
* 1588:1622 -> 3.36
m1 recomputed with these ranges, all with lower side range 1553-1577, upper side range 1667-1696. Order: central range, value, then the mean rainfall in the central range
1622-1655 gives 0.8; 3.7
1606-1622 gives 1.0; 3.45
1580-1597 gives 0.9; 3.36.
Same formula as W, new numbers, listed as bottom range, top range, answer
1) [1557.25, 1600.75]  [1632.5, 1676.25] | 1.13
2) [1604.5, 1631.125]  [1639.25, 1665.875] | 1.13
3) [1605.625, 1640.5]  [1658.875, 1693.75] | 1.14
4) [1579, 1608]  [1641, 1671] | 1.17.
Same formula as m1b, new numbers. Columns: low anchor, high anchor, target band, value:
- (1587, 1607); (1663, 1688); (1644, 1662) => -0.6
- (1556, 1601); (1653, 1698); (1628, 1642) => 0.4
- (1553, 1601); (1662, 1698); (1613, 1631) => 1.3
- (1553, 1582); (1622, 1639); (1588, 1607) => 1.1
